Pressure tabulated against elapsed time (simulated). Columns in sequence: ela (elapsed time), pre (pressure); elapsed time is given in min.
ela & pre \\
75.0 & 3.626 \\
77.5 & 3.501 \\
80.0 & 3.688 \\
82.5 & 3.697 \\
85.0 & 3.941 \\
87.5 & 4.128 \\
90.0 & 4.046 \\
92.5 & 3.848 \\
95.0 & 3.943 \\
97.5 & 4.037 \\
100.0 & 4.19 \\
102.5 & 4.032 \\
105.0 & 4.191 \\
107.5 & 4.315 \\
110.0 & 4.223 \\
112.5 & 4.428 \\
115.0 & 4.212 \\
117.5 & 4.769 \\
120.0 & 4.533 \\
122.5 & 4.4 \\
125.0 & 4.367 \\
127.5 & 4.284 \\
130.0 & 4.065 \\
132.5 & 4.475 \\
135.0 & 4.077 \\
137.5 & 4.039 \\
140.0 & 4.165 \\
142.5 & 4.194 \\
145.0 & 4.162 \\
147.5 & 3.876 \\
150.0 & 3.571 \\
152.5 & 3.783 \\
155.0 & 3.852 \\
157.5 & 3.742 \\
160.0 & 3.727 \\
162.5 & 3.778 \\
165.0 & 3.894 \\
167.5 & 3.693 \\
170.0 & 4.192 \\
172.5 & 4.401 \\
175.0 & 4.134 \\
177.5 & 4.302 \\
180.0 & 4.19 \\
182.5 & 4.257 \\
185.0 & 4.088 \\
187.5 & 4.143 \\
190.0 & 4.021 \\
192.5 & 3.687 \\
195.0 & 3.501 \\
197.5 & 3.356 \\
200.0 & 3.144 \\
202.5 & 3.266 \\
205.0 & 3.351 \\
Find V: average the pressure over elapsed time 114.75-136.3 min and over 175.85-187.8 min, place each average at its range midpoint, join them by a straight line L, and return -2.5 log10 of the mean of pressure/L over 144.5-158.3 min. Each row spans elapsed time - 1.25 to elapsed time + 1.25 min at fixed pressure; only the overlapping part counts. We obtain 0.13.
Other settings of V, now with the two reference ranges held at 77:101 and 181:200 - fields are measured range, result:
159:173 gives -0.02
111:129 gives -0.14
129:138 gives -0.08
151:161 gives 0.02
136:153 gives -0.03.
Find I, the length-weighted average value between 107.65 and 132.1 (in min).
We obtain 4.37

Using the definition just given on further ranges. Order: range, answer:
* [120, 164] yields 4.05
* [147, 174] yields 3.87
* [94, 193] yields 4.11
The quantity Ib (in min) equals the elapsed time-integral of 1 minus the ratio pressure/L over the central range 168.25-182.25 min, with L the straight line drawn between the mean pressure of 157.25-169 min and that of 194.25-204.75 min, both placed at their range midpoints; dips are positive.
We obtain -2.34 min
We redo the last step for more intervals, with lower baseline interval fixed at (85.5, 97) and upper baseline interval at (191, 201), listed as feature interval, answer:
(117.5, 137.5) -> -2.75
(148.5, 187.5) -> -4.27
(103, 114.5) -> -1.09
